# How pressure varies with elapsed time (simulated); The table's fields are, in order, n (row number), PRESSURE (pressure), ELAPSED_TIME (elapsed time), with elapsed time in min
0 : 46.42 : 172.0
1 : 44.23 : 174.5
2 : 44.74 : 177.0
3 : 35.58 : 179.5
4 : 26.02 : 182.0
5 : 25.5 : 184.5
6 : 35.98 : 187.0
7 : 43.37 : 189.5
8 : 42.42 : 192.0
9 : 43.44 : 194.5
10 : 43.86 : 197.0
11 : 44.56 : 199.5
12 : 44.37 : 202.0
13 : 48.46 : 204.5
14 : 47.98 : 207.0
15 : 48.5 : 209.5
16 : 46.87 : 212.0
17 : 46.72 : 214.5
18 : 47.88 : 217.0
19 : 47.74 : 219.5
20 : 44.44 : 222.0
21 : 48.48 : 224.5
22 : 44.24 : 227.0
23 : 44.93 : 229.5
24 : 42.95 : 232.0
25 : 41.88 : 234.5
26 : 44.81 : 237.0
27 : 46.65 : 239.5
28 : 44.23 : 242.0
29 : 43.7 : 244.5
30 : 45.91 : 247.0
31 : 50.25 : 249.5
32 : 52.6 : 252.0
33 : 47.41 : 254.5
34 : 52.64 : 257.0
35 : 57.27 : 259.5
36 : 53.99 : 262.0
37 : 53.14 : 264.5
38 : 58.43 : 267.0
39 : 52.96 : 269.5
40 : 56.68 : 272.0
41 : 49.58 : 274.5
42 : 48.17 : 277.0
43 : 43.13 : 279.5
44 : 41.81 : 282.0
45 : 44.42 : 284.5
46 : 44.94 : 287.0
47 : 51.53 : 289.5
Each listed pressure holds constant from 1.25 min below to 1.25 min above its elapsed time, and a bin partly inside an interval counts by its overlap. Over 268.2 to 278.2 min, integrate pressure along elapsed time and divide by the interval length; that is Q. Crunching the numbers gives 51.9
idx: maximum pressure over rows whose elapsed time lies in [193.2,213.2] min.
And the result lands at 48.5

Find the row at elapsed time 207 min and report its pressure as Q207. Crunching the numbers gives 47.98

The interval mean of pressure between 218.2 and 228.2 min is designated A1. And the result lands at 46.2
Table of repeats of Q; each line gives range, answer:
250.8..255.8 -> 50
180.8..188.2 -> 29.1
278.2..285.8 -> 43.2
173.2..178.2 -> 44.5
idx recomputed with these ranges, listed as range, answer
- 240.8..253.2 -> 52.6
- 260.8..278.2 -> 58.43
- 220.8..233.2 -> 48.48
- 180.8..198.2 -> 43.86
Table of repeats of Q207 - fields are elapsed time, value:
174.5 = 44.23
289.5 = 51.53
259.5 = 57.27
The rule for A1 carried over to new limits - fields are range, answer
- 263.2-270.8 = 54.8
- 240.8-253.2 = 47.3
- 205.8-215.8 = 47.5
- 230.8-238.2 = 43.2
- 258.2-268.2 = 55.7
